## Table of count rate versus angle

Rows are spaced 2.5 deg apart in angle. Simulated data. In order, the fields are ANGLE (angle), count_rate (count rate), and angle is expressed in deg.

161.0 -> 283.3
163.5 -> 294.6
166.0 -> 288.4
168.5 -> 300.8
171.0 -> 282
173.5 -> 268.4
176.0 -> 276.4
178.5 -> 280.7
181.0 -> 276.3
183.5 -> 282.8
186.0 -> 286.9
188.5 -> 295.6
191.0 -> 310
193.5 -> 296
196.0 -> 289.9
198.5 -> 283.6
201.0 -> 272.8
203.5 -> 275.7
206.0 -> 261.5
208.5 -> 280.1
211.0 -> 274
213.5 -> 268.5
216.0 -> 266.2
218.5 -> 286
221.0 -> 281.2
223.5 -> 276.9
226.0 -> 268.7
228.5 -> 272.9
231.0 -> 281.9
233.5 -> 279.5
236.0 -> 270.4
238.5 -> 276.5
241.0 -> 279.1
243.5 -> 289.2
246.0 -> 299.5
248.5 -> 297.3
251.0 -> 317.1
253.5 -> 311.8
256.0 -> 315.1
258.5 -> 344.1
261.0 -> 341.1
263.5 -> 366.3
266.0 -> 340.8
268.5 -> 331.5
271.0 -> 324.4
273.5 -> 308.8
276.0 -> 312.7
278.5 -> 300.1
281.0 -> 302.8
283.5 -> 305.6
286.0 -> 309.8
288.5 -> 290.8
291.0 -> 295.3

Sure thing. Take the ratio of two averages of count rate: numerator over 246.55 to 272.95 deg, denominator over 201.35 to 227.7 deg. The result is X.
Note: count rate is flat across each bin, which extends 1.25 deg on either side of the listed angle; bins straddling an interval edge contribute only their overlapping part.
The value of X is 1.20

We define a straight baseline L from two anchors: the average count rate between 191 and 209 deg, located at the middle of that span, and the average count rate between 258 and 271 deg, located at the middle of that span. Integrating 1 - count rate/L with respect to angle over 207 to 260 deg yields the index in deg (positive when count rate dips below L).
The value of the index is 4.4 deg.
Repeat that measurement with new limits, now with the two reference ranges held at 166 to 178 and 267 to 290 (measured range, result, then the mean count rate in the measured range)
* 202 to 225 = 1.5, 274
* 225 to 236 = 0.8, 275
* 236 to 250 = 0.6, 287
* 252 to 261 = -0.6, 326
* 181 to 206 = 0.2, 286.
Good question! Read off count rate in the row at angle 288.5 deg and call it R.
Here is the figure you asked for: 290.8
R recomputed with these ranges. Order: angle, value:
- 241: 279.1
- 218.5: 286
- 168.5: 300.8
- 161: 283.3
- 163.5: 294.6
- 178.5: 280.7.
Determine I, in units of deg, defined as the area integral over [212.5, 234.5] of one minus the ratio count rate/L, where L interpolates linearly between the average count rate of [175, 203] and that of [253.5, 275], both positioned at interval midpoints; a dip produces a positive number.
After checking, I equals 2.3 deg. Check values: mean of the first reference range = 286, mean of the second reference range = 332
